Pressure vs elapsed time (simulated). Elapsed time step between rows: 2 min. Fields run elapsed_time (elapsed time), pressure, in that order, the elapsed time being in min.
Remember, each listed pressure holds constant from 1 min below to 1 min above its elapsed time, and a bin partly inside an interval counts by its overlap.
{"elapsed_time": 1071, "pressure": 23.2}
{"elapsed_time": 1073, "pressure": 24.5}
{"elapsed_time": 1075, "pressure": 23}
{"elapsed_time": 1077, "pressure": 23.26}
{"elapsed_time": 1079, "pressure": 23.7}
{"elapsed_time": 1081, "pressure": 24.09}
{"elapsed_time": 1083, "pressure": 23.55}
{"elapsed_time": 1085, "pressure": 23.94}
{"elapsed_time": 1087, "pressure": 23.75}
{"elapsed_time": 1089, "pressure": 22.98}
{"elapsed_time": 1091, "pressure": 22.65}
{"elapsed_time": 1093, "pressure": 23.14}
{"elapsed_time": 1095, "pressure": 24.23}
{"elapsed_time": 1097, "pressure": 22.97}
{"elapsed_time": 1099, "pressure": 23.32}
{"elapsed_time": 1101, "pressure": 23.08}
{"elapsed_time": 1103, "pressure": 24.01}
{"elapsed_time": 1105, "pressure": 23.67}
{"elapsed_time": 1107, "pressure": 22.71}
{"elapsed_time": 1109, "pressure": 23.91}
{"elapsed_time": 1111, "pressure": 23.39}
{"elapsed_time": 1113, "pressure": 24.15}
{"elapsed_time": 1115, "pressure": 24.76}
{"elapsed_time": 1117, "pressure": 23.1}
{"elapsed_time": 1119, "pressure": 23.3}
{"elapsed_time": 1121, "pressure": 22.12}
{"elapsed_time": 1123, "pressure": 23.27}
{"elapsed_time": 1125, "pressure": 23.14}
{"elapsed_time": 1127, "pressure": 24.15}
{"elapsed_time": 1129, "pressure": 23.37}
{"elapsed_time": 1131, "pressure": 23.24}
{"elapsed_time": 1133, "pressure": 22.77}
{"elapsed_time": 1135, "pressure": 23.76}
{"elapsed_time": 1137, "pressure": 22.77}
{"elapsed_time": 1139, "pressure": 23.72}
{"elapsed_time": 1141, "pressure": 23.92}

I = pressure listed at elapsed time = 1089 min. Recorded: 22.98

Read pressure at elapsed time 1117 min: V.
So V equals 23.1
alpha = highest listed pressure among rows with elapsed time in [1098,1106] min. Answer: 24.01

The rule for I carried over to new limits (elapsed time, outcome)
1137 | 22.77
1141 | 23.92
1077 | 23.26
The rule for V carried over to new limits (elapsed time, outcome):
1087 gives 23.75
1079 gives 23.7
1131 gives 23.24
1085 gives 23.94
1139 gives 23.72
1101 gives 23.08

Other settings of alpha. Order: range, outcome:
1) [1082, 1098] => 24.23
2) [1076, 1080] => 23.7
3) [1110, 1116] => 24.76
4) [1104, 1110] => 23.91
